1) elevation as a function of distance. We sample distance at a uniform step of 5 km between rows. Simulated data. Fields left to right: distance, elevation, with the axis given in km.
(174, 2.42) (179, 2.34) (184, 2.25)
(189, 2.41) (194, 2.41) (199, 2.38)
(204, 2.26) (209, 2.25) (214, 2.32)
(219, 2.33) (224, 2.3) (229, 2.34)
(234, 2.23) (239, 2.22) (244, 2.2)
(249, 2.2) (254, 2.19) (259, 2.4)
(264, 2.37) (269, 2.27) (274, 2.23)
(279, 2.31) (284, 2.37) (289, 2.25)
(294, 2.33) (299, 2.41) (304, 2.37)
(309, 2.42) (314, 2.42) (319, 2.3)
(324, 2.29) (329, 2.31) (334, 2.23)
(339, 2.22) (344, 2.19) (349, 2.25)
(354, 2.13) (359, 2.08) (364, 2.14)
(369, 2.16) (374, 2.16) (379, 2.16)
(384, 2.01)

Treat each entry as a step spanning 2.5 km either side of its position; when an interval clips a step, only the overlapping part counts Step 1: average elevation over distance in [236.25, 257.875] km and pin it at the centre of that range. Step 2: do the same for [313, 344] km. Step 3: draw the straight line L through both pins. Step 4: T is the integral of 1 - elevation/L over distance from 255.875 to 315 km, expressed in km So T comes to -2.5 km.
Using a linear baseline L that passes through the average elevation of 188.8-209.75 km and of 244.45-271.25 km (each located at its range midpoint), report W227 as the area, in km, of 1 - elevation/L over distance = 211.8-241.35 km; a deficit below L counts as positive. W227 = 0.3 km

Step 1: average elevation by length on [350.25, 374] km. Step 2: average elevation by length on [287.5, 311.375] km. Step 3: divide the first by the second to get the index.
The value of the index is 0.9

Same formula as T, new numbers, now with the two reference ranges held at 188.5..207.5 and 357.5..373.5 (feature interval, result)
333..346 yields -0.3 km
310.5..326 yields -1.0 km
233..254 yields 0.8 km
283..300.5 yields -0.8 km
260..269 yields -0.3 km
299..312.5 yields -1.1 km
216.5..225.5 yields 0.0 km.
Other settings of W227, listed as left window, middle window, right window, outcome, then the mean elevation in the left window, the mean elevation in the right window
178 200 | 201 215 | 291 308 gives 0.5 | 2.36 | 2.37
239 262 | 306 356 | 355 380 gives -2.4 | 2.25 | 2.14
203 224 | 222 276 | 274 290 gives 0.7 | 2.29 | 2.3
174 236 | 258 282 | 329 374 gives -0.5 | 2.32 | 2.18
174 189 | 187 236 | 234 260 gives -0.8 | 2.33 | 2.23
